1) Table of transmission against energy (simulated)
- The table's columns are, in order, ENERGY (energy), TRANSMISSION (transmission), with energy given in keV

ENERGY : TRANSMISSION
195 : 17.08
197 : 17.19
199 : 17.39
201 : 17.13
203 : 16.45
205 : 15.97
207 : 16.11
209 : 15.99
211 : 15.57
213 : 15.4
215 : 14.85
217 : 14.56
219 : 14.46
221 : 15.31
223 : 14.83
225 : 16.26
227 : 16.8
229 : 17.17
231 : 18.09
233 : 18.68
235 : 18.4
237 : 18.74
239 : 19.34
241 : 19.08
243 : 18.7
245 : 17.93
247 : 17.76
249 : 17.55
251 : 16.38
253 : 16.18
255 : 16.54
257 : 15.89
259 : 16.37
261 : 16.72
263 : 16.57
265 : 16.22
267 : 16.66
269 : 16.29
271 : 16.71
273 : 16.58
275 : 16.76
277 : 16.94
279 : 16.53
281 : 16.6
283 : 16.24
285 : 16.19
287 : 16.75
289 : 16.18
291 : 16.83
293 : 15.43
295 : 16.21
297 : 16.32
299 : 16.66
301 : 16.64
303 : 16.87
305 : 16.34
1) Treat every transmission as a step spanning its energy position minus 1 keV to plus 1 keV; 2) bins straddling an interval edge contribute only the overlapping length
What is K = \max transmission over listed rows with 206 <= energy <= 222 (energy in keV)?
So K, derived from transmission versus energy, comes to 16.11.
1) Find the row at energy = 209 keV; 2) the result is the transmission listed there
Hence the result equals 15.99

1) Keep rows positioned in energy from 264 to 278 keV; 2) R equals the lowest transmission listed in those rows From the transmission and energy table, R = 16.22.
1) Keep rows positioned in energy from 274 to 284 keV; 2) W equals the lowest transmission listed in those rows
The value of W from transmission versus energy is 16.24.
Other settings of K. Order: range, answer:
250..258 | 16.54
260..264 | 16.72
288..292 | 16.83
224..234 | 18.68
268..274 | 16.71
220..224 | 15.31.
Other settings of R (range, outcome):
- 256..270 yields 15.89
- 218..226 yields 14.46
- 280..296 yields 15.43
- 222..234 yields 14.83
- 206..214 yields 15.4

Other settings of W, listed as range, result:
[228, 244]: 17.17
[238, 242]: 19.08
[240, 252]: 16.38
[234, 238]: 18.4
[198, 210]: 15.97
